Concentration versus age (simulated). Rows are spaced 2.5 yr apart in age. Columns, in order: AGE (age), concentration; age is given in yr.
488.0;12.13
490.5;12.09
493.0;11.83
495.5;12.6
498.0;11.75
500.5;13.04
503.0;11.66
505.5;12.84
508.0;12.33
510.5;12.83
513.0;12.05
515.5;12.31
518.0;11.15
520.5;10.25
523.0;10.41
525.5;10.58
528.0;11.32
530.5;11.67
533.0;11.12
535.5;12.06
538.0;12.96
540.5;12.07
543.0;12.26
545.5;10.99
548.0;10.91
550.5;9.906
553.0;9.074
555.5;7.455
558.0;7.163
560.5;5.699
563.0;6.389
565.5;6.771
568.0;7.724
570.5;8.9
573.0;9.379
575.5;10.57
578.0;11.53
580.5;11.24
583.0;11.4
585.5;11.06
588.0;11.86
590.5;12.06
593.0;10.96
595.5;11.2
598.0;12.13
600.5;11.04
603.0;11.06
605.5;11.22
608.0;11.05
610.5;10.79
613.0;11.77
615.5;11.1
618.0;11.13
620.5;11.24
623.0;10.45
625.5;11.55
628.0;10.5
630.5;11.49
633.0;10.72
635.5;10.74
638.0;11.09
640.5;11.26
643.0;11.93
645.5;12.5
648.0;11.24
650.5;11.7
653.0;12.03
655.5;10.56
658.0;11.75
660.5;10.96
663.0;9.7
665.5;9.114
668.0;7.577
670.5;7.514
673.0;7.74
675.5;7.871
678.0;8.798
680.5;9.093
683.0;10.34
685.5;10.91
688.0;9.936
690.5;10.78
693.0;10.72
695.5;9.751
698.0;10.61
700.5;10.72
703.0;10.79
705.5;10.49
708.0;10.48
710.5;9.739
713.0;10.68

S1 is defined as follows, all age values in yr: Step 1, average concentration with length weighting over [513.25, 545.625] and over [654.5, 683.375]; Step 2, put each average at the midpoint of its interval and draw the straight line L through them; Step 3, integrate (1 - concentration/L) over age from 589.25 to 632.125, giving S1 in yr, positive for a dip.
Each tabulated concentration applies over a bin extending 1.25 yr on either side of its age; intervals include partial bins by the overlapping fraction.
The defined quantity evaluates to -4.4 yr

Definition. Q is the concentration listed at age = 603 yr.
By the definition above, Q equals 11.06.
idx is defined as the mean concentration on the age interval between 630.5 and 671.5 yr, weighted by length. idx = 10.7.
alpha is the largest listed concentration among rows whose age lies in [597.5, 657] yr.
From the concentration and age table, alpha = 12.5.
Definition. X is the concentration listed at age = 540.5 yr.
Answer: 12.07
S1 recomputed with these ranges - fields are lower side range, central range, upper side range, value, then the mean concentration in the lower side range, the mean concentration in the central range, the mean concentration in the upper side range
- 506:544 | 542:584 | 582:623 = 8.3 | 11.7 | 9.23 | 11.3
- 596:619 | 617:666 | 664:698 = -3.7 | 11.3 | 11.1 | 9.3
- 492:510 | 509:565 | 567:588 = 4.9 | 12.3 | 10.4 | 10.4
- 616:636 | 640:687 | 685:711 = 2.6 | 11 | 10.1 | 10.5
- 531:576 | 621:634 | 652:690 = -1.9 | 9.54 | 11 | 9.6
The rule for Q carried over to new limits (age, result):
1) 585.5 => 11.06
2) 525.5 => 10.58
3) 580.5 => 11.24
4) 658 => 11.75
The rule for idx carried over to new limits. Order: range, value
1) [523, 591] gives 10.1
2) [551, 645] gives 10.4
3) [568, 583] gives 10.2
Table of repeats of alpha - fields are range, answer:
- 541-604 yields 12.26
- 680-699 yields 10.91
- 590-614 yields 12.13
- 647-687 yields 12.03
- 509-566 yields 12.96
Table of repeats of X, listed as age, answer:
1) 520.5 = 10.25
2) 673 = 7.74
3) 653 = 12.03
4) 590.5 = 12.06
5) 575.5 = 10.57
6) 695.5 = 9.751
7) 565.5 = 6.771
